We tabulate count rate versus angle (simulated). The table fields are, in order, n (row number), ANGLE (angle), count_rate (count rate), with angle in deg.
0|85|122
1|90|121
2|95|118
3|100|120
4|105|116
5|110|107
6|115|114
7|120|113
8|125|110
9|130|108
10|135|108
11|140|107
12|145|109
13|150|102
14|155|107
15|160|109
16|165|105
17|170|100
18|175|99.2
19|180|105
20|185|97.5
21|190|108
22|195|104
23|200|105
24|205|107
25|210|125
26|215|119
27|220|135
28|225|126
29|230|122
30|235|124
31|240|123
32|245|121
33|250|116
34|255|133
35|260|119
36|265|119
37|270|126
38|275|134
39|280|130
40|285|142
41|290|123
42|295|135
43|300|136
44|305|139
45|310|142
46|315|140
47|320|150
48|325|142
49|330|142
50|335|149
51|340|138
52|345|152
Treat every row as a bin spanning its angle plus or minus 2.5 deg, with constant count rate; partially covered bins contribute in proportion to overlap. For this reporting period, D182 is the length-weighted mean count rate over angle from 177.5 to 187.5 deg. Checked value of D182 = 101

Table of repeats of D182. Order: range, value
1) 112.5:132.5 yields 111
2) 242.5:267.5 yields 122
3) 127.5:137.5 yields 108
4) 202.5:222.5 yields 122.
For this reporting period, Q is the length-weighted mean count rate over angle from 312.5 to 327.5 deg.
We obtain 144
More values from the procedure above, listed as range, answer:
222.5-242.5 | 124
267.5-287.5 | 133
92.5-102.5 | 119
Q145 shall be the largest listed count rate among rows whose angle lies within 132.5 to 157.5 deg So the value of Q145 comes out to 109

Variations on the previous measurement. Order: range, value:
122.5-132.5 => 110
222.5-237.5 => 126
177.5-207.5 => 108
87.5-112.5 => 121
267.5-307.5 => 142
